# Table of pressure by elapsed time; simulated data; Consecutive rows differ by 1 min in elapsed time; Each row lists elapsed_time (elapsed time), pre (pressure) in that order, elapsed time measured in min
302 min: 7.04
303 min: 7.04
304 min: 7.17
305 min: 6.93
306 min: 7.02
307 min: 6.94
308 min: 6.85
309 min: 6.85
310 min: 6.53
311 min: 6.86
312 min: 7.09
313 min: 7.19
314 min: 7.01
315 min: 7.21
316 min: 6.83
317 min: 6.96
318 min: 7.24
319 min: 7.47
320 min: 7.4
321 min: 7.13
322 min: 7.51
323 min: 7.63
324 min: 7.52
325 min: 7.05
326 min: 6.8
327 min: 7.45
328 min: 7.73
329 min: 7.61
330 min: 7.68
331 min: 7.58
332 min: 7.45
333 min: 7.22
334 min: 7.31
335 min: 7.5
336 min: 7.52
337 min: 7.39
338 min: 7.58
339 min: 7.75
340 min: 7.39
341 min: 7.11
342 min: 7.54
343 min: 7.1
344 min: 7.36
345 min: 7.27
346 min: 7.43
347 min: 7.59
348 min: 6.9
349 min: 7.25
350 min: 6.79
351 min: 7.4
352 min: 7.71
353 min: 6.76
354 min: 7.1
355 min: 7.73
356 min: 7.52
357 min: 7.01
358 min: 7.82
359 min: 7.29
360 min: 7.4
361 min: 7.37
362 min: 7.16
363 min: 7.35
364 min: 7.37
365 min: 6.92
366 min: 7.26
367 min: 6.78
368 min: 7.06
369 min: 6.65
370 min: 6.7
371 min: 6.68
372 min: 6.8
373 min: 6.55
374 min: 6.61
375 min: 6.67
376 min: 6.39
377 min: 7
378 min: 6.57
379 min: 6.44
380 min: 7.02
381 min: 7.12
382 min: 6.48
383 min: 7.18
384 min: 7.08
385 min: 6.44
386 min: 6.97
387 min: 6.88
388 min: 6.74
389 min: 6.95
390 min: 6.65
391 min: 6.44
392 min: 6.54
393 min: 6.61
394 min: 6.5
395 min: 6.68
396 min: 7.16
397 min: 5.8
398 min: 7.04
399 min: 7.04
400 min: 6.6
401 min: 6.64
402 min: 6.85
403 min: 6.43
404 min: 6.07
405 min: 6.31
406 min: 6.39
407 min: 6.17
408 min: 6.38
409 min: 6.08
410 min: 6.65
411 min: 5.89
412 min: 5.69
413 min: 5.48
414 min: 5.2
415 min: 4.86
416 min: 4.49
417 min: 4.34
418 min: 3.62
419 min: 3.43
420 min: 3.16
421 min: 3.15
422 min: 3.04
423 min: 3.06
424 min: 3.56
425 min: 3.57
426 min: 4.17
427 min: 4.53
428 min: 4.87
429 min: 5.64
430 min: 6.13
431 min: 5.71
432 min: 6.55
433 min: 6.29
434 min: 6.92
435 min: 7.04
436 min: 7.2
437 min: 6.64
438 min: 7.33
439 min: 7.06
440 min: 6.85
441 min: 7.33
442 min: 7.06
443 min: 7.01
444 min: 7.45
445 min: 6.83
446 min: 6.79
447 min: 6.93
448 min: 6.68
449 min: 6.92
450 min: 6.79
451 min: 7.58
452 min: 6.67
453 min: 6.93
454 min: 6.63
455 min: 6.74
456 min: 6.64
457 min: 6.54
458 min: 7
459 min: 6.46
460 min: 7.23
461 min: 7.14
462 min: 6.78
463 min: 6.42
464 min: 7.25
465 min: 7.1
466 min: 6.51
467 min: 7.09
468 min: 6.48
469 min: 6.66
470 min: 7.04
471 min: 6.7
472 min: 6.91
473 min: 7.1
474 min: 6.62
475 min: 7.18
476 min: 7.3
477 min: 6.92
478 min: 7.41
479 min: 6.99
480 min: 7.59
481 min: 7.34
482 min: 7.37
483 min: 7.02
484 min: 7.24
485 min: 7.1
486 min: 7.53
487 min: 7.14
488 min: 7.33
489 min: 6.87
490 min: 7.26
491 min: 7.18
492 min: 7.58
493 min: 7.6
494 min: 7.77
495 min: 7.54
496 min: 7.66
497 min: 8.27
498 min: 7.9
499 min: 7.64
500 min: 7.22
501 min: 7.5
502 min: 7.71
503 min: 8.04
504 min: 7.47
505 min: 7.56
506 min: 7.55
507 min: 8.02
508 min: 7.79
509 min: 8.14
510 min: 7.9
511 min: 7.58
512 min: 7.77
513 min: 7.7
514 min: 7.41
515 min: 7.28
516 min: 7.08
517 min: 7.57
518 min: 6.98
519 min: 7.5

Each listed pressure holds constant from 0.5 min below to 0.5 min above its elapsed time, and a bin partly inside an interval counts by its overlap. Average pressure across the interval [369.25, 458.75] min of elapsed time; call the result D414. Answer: 6.21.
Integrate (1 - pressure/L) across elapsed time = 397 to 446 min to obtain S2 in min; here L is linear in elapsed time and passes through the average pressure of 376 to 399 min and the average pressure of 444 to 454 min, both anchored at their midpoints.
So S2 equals 7.75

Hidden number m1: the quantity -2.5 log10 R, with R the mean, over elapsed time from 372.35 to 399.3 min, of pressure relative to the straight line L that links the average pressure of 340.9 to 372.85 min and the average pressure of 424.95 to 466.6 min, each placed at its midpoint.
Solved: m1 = 0.04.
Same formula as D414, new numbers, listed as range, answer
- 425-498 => 6.87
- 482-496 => 7.33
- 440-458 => 6.91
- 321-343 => 7.43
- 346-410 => 6.86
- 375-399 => 6.73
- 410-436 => 4.9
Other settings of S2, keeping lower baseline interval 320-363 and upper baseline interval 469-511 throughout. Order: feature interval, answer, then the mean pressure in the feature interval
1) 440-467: 1.8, 6.9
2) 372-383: 1.0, 6.71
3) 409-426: 6.9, 4.37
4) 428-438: 1.3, 6.42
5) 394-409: 1.7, 6.52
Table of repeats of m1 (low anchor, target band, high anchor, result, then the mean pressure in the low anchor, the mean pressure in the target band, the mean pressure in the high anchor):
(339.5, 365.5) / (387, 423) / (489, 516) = 0.270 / 7.29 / 5.78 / 7.63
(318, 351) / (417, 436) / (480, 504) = 0.487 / 7.37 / 4.75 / 7.47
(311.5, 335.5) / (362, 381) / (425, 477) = 0.036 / 7.32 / 6.84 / 6.67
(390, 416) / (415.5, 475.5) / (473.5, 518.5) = 0.114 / 6.27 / 6.16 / 7.46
